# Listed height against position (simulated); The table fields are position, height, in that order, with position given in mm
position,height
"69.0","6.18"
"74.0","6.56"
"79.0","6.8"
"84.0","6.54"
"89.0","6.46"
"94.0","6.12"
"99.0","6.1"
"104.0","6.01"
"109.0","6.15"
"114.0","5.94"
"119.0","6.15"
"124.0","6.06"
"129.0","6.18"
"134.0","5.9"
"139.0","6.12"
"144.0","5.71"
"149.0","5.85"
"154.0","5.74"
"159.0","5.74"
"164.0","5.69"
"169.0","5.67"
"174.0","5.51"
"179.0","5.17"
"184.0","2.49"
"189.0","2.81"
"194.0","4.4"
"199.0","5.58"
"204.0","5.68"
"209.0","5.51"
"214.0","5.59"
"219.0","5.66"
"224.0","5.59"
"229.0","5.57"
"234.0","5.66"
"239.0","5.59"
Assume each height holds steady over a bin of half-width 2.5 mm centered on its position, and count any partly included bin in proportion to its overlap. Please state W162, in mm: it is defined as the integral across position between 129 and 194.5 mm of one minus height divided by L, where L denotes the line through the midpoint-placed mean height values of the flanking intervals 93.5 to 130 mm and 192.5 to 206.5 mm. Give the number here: 5.2 mm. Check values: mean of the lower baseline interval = 6.08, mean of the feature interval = 5.2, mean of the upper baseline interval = 5.28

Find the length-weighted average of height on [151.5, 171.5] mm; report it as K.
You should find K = 5.71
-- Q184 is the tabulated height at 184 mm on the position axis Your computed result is 2.49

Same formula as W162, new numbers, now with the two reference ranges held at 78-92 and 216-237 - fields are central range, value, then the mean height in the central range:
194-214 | 1.1 mm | 5.44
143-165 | 1.3 mm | 5.75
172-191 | 6.2 mm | 3.99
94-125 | 1.6 mm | 6.07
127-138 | 0.4 mm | 6.04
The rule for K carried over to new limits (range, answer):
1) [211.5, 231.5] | 5.6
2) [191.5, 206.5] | 5.22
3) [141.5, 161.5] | 5.76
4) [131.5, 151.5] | 5.9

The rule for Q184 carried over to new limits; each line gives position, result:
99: 6.1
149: 5.85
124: 6.06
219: 5.66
